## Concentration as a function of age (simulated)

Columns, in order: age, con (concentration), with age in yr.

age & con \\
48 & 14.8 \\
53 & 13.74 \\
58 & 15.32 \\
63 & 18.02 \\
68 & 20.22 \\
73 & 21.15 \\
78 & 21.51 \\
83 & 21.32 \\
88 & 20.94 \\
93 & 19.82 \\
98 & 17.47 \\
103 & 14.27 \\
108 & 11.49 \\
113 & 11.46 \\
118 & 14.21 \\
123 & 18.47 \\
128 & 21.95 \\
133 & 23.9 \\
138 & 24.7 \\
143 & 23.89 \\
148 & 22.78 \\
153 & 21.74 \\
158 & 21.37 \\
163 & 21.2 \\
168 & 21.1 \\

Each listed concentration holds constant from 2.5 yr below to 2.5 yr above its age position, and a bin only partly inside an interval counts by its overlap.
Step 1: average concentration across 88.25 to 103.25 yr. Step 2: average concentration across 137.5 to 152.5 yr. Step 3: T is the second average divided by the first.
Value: 1.29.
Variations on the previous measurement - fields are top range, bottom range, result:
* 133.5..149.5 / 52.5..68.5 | 1.42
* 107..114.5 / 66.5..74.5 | 0.55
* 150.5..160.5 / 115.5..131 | 1.17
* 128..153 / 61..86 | 1.14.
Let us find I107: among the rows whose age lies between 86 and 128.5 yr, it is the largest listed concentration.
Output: 21.95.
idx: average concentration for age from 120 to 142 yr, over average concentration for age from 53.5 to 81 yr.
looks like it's 1.17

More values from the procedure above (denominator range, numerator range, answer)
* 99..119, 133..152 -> 1.80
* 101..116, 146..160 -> 1.77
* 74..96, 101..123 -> 0.65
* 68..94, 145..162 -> 1.05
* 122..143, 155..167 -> 0.94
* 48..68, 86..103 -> 1.15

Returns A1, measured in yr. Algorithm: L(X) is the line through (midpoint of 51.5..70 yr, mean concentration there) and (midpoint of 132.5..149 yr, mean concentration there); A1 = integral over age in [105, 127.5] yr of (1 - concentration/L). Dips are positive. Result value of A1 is 7.45 yr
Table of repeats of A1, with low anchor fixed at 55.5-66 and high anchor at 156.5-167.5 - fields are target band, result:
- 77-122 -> 3.8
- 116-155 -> -2.7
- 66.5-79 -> -2.6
